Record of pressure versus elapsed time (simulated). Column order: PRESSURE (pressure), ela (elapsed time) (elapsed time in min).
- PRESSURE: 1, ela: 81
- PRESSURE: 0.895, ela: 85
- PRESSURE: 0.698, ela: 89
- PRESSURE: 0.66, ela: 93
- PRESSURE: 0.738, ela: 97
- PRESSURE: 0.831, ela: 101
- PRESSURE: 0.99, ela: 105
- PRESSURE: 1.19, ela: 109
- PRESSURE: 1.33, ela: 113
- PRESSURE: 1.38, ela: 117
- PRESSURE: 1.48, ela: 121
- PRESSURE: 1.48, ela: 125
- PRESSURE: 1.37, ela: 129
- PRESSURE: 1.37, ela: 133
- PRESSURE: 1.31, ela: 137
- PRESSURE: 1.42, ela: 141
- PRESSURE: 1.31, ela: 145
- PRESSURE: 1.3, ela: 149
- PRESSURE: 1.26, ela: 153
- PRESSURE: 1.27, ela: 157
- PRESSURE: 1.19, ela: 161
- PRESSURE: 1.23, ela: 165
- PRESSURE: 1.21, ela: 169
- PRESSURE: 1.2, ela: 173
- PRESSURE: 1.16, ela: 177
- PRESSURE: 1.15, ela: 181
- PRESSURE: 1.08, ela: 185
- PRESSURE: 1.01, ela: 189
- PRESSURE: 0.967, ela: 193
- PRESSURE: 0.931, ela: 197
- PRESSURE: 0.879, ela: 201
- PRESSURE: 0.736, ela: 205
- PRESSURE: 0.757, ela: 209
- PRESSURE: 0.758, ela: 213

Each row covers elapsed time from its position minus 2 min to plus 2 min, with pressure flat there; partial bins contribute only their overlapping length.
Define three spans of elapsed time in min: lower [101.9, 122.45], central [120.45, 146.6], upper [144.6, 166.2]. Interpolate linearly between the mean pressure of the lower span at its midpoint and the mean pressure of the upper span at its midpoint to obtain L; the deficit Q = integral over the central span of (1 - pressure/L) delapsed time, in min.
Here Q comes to -2.86 min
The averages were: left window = 1.24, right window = 1.26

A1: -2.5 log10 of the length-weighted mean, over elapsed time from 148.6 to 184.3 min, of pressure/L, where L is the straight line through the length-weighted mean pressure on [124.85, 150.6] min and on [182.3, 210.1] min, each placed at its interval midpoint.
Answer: -0.06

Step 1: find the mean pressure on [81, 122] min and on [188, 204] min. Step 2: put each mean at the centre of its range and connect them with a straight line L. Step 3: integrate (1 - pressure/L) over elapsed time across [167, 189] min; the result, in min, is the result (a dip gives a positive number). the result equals -4.70 min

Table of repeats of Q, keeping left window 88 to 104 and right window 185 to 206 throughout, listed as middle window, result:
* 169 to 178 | -3.0 min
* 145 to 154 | -4.7 min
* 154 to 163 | -3.9 min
